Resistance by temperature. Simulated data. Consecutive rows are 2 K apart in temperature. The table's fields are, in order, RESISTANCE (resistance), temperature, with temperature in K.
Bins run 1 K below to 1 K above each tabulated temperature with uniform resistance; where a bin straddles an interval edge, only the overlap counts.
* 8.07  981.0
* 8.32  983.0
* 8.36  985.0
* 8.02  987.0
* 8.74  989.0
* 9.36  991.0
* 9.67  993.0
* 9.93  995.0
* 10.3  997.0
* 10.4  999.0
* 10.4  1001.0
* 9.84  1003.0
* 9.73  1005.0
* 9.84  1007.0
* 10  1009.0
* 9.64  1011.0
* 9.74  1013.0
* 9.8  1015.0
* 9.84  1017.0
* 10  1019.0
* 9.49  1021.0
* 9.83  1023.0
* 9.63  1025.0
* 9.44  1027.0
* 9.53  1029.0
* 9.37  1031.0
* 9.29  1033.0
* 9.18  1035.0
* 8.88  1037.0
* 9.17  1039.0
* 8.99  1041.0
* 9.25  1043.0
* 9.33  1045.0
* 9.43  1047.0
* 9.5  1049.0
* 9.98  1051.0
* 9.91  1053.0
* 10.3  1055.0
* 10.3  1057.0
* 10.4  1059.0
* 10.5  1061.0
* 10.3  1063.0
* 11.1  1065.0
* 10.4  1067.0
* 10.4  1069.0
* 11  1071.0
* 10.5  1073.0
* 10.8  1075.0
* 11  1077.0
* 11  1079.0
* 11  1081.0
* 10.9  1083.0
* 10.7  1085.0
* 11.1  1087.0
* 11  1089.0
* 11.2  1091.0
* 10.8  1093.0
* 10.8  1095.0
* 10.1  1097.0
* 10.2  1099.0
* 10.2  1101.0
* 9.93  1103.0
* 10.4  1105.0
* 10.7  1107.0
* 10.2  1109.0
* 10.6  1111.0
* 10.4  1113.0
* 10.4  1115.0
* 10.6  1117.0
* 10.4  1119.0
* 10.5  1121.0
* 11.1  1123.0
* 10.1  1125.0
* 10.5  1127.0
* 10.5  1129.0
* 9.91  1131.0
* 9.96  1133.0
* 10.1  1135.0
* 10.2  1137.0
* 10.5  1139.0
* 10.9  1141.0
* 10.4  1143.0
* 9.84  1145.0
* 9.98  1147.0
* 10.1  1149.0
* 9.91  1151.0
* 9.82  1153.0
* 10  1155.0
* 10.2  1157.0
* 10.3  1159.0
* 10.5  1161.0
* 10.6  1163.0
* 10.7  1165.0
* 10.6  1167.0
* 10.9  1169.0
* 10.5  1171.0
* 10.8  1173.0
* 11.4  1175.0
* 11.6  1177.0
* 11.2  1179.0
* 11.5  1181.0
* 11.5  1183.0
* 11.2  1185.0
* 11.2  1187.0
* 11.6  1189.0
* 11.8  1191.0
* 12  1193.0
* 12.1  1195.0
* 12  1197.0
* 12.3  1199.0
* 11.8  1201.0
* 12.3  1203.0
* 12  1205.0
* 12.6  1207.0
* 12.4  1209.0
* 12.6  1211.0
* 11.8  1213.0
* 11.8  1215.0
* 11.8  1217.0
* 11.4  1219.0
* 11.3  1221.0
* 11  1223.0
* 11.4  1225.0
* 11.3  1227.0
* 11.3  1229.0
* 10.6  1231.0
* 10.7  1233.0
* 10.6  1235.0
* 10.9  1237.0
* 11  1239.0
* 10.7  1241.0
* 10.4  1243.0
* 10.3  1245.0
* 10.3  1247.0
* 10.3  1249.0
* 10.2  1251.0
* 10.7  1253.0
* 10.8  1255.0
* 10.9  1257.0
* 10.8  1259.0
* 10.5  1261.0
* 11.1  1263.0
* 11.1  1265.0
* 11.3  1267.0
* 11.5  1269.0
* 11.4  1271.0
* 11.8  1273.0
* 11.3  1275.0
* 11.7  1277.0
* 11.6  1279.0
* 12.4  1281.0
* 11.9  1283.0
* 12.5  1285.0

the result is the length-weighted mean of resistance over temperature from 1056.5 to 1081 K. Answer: 10.7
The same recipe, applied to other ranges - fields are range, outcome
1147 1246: 11.2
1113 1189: 10.6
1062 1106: 10.7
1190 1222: 12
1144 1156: 9.94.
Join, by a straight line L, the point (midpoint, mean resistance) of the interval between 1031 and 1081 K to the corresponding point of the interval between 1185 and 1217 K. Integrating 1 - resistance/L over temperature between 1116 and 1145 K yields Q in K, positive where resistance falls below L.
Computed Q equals 1.72 K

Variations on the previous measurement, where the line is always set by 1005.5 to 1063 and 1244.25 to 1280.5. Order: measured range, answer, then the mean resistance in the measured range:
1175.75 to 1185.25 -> -0.8 K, 11.4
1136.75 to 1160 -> 0.4 K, 10.2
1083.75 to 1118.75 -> -1.7 K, 10.5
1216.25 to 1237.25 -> -0.6 K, 11.1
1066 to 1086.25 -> -1.7 K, 10.8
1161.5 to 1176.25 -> -0.5 K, 10.8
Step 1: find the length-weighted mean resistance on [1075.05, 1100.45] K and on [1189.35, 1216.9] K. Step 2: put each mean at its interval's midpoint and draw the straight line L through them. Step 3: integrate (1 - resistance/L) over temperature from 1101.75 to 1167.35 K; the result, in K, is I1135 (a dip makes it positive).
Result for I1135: 5.78 K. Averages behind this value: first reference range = 10.8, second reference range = 12.1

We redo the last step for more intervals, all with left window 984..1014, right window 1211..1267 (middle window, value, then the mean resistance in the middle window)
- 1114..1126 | -0.3 K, 10.5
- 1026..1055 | 1.3 K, 9.41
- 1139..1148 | 0.1 K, 10.3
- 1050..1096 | -3.0 K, 10.7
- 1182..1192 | -0.7 K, 11.5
